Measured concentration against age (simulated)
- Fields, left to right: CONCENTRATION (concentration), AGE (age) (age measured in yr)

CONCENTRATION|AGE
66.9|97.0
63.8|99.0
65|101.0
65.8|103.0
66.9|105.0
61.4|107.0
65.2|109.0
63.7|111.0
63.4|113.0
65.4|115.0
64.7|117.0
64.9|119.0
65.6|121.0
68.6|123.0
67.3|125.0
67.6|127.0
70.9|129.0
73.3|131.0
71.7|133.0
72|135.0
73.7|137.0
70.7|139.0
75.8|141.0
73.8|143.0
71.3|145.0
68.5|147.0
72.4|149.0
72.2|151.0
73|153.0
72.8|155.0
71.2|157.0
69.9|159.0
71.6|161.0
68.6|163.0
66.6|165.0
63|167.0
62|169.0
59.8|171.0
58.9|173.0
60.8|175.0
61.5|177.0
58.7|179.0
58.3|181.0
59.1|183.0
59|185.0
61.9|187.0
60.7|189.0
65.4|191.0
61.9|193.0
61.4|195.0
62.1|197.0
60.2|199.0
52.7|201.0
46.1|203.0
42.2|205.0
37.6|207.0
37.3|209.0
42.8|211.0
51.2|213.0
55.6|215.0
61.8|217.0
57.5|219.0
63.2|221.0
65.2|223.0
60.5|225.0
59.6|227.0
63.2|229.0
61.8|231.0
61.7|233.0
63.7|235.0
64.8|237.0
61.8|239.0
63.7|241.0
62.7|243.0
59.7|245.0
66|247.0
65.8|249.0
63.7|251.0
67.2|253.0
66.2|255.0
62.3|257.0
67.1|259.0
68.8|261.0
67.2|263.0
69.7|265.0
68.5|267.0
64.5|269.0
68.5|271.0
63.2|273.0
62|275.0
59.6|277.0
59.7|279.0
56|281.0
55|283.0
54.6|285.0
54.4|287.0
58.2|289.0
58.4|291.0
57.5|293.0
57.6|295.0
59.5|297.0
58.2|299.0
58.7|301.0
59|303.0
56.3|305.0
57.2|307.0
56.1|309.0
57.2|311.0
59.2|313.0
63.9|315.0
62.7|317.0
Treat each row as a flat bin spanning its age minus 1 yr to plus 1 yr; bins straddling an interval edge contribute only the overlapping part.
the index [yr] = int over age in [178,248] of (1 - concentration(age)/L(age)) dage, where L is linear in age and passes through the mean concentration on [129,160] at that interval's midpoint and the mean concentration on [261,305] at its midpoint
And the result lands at 8.7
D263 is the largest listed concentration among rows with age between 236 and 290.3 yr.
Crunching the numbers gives 69.7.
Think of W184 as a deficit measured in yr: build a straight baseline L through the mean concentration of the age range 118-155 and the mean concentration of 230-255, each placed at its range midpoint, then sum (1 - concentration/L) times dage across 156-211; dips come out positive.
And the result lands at 7.18 yr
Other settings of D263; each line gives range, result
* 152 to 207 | 73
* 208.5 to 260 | 67.2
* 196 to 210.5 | 62.1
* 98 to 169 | 75.8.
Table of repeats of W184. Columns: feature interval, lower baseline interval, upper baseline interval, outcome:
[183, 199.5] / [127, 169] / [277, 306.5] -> 1.3 yr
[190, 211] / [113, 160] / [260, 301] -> 4.4 yr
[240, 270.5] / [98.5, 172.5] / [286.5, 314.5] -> -2.5 yr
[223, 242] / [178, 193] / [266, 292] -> -0.7 yr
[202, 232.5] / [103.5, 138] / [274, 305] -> 4.0 yr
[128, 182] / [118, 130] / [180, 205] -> -4.1 yr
